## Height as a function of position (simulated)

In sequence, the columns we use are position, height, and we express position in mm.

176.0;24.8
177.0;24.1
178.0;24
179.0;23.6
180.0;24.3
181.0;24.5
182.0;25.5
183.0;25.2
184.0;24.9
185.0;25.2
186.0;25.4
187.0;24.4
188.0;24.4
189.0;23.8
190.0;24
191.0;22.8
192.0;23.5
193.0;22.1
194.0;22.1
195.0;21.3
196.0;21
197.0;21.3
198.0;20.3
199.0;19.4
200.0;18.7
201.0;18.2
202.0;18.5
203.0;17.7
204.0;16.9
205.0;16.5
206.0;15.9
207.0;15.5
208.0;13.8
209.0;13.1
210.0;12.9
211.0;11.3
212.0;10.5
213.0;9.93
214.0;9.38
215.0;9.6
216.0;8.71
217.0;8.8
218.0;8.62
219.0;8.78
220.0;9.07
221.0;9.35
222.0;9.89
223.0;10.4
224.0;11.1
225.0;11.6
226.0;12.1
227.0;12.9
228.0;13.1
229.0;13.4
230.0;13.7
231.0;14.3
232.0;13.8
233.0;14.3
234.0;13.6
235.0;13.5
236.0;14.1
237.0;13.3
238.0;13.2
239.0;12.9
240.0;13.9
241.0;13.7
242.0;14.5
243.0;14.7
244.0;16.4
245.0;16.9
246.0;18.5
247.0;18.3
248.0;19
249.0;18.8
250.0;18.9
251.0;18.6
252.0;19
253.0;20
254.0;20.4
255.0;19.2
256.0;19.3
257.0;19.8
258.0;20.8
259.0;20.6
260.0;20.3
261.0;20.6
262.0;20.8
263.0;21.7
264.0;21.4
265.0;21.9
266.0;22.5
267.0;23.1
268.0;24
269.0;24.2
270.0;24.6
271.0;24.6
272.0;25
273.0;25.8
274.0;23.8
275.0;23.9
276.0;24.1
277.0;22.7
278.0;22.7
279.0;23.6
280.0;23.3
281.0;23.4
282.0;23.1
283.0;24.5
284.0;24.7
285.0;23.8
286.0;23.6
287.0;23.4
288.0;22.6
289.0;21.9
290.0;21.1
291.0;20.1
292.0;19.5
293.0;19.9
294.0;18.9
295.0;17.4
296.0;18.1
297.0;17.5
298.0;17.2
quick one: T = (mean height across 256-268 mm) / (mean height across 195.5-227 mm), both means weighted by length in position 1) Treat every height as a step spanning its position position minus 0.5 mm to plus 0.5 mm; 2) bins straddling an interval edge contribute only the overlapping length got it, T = 1.57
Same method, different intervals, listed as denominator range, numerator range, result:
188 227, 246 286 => 1.43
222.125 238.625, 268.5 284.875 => 1.85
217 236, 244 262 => 1.63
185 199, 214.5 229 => 0.46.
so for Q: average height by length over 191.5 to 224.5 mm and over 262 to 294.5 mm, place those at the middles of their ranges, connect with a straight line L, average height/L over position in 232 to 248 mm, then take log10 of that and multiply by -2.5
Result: 0.23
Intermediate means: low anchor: 14.7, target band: 14.9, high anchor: 22.9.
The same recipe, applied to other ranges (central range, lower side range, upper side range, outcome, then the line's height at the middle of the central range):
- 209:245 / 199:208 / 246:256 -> 0.44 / 18.1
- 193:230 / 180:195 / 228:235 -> 0.31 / 18.4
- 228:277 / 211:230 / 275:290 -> -0.10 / 17.1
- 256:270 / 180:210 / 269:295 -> 0.04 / 22.4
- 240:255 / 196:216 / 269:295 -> 0.11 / 19.4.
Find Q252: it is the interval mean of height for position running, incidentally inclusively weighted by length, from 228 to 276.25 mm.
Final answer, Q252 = 18.7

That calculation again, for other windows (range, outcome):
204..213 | 13.7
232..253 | 15.9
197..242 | 13.3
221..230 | 11.8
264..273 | 23.7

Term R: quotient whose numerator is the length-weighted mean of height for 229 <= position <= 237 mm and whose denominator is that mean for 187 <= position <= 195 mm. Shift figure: 0.6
